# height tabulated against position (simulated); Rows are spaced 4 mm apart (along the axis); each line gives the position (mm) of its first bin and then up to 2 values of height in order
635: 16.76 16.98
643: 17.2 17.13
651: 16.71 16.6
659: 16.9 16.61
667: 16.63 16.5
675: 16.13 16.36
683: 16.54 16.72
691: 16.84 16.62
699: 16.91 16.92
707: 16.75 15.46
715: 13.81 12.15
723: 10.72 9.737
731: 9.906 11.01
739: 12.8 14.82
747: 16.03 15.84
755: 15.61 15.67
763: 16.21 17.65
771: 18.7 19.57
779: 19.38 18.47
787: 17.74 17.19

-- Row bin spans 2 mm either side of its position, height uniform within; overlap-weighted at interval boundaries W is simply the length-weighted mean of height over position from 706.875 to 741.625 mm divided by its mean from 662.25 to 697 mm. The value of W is 0.74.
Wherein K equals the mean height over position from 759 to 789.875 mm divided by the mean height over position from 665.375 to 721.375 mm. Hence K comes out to 1.1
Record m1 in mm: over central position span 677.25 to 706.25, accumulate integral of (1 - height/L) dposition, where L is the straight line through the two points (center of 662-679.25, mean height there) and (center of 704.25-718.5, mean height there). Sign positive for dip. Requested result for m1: -1.8 mm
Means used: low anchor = 16.4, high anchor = 15.1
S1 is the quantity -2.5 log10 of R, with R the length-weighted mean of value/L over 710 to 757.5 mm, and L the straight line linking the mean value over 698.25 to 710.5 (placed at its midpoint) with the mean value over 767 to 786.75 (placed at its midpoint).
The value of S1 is 0.31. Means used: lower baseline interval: 16.7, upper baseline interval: 18.8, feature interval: 13.1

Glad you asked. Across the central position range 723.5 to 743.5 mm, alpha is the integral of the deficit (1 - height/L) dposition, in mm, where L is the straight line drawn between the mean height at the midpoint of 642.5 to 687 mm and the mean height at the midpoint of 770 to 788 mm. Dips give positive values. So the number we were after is 7.4 mm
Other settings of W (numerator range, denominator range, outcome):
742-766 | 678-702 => 0.95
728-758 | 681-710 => 0.82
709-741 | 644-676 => 0.72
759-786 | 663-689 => 1.10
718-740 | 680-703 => 0.65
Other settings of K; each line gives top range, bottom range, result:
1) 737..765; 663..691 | 0.93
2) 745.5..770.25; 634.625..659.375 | 0.96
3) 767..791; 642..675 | 1.11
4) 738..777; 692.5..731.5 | 1.16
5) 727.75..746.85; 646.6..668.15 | 0.74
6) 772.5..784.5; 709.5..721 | 1.39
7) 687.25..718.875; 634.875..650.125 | 0.94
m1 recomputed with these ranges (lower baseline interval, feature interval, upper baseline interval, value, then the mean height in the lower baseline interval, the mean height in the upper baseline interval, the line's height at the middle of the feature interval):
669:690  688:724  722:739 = -4.9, 16.5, 10.6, 13.4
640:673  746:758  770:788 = 1.7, 16.8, 18.8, 18.4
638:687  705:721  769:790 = 2.7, 16.7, 18.7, 17.6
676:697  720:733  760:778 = 5.3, 16.6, 18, 17.3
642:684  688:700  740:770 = -0.3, 16.7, 16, 16.4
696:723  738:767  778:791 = 2.3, 15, 18.3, 16.9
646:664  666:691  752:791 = 0.7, 16.8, 17.6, 16.9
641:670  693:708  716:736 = -4.4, 16.8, 10.8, 13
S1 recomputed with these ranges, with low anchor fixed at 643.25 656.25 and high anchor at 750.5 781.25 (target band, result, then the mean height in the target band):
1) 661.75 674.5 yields 0.03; 16.5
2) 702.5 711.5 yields 0.05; 16.4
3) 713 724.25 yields 0.36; 12.3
